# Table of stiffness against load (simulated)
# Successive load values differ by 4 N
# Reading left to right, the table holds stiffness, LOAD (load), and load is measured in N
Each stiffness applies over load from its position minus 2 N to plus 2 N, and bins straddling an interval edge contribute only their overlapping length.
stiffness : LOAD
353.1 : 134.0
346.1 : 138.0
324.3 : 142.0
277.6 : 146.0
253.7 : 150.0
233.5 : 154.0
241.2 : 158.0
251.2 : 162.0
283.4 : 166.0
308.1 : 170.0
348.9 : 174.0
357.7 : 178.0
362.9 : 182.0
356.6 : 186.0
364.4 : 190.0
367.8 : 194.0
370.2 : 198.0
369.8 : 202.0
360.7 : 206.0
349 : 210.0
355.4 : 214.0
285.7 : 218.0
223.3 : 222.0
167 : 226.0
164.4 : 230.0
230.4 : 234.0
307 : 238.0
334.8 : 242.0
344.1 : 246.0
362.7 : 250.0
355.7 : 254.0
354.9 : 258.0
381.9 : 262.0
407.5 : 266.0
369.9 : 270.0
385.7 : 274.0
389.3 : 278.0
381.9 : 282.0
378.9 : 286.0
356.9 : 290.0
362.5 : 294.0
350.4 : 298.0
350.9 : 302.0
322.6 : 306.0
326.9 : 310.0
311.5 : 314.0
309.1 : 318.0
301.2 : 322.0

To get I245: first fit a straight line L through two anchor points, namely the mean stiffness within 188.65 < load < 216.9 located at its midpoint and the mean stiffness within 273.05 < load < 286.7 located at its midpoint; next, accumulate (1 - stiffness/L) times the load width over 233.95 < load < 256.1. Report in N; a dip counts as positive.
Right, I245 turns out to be 2.5 N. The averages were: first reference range 360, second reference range 384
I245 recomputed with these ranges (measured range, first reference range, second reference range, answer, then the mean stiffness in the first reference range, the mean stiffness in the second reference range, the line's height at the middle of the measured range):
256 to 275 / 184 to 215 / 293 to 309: -1.6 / 362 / 344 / 351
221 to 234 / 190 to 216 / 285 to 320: 6.1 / 362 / 340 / 357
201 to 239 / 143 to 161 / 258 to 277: 5.7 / 256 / 383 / 331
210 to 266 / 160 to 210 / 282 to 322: 6.3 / 342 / 341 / 342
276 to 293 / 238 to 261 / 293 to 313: -1.6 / 348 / 340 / 343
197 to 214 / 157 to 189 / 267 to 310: -1.6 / 318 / 364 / 331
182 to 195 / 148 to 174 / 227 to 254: -4.1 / 269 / 291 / 276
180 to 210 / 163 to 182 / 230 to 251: -4.5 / 325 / 299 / 316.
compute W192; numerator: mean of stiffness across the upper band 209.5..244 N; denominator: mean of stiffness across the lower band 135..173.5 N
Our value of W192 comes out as 0.9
